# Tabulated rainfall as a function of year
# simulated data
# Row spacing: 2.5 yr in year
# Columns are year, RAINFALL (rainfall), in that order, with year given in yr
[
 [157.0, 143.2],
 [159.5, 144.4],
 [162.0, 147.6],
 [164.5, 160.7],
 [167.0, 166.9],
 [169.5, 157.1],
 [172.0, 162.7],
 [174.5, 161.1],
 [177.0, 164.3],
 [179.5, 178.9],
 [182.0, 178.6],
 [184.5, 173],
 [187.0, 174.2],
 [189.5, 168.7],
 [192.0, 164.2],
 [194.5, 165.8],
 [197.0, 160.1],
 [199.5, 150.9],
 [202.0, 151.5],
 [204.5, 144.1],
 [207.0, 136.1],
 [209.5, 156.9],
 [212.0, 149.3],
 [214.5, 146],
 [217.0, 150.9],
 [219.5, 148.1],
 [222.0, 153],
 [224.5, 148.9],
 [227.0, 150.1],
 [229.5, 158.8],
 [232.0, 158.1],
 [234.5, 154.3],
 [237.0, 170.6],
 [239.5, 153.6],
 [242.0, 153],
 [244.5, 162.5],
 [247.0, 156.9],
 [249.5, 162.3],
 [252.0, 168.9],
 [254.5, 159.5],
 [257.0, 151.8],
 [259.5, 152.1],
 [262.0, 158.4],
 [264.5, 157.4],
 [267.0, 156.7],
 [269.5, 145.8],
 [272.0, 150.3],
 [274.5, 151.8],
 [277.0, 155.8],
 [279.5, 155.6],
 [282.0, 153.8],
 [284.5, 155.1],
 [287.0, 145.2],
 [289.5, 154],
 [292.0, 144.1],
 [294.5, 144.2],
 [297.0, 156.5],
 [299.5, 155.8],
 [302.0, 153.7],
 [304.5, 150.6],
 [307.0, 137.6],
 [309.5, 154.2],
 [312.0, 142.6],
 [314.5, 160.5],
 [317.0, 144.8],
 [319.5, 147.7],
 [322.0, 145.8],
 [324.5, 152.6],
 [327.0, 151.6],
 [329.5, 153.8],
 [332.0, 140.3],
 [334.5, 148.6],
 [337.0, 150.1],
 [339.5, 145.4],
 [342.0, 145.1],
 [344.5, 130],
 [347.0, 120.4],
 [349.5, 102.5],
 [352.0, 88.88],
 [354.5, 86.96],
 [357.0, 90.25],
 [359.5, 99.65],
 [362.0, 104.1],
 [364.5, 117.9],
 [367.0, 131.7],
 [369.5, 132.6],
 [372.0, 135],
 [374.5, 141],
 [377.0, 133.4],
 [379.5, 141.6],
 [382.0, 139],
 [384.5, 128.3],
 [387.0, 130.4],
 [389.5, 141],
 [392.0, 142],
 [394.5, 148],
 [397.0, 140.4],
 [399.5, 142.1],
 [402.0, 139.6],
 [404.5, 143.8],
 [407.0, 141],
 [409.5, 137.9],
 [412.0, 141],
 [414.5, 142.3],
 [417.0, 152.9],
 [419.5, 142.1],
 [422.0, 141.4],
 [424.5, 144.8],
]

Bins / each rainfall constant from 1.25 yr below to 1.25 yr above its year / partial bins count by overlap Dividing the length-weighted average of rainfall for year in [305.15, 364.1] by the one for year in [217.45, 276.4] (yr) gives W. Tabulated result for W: 0.85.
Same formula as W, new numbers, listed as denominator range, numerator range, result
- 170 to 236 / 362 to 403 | 0.86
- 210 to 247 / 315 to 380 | 0.84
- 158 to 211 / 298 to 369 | 0.84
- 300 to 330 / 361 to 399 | 0.90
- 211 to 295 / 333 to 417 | 0.85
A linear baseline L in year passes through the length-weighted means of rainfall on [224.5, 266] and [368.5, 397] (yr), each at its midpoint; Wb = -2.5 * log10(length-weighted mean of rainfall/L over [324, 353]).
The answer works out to 0.07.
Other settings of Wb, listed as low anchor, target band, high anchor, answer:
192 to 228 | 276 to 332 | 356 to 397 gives -0.09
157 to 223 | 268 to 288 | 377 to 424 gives -0.01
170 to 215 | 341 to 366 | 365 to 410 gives 0.29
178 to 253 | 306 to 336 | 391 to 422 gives 0.01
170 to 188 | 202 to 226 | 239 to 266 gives 0.11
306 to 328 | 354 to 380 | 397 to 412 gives 0.20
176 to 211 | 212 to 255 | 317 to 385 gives -0.02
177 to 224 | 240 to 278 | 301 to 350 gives -0.03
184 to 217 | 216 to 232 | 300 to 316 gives 0.02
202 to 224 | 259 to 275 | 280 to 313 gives -0.03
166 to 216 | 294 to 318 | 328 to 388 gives -0.10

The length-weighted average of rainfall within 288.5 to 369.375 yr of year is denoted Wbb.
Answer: 136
